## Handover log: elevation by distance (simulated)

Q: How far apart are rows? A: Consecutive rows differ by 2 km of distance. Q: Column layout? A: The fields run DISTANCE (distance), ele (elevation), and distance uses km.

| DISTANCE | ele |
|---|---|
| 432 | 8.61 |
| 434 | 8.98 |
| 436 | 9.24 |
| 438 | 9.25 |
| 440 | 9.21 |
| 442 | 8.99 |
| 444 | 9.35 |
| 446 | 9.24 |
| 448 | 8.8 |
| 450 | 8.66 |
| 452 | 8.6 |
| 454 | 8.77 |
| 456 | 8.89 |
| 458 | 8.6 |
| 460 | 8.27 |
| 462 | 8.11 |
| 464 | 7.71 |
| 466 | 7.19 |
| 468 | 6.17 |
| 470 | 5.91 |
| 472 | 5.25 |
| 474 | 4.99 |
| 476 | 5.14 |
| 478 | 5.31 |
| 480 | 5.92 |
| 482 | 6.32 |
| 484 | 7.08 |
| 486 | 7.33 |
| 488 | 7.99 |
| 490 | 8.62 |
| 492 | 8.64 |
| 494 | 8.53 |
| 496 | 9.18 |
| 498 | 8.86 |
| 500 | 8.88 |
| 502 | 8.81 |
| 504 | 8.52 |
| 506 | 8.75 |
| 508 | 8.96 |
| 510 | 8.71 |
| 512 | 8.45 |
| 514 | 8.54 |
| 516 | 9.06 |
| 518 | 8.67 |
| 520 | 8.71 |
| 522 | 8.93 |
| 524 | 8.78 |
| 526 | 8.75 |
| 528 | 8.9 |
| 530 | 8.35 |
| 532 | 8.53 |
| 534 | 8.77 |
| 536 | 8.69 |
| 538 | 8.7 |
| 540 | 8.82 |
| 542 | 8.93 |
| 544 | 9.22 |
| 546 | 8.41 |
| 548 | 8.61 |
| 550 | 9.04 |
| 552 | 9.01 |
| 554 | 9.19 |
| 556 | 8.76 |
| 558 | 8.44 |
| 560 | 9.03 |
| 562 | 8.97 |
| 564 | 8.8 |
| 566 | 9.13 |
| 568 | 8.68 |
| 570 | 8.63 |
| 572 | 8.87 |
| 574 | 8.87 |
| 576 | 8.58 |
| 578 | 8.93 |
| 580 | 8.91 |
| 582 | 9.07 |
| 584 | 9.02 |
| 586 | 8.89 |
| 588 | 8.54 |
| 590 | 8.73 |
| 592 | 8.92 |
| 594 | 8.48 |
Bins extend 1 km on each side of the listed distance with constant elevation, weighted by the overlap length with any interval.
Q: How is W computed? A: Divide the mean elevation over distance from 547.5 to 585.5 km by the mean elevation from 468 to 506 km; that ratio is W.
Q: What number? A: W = 1.22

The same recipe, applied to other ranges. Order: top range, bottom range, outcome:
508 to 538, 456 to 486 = 1.31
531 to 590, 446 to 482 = 1.22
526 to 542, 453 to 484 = 1.27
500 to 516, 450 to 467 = 1.05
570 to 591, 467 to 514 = 1.18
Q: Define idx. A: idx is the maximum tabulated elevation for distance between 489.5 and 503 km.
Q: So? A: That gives 9.18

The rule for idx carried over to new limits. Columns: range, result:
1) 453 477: 8.89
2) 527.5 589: 9.22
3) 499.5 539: 9.06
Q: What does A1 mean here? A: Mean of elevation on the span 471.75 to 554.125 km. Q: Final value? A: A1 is 8.23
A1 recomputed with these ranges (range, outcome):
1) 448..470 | 8.03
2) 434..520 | 8.05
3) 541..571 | 8.86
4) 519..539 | 8.71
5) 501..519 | 8.72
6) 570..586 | 8.88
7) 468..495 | 6.68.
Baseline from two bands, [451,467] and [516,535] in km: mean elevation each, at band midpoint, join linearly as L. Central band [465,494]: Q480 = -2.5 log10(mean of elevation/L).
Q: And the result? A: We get 0.26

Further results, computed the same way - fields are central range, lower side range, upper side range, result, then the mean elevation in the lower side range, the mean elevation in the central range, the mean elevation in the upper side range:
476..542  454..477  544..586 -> -0.06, 7.01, 8.31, 8.86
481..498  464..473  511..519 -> -0.09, 6.31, 8.01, 8.68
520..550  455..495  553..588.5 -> -0.07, 7.1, 8.75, 8.85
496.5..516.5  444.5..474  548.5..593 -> -0.07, 7.8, 8.76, 8.86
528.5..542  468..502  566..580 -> -0.08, 7.14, 8.67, 8.8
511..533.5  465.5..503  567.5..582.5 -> -0.11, 7.16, 8.7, 8.81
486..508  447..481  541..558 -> -0.10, 7.19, 8.63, 8.87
